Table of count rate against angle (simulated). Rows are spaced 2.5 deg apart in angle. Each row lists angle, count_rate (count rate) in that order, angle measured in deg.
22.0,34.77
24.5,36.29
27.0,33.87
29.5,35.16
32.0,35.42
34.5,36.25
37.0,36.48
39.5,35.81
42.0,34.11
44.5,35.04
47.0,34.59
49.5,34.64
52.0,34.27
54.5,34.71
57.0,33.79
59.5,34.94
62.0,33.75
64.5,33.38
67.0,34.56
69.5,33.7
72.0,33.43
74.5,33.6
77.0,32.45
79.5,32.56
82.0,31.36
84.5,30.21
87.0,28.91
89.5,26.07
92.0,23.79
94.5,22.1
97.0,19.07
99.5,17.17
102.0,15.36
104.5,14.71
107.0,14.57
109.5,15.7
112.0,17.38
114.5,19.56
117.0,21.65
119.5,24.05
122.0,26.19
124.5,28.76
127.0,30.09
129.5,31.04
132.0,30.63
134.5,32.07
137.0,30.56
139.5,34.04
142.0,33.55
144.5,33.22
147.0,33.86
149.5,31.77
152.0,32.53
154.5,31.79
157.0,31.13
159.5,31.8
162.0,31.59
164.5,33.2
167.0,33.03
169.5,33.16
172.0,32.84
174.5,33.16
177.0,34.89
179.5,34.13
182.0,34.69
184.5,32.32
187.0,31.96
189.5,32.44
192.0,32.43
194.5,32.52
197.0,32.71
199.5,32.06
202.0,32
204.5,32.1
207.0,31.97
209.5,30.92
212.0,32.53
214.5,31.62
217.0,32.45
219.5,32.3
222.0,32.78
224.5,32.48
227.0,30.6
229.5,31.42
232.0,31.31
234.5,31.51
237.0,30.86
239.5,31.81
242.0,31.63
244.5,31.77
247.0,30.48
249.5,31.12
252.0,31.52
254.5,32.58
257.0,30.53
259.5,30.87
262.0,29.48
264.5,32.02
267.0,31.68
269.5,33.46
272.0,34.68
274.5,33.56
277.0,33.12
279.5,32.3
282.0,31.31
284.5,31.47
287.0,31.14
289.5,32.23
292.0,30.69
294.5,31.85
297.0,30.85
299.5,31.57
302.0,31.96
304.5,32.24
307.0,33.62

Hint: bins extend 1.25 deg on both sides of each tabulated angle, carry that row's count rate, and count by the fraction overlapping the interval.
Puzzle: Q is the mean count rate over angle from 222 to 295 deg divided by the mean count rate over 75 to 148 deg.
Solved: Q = 1.2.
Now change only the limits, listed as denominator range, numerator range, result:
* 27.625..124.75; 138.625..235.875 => 1.13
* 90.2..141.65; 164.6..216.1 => 1.38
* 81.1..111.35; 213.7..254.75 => 1.48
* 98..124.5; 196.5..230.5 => 1.67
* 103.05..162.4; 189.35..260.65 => 1.16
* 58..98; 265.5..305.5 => 1.06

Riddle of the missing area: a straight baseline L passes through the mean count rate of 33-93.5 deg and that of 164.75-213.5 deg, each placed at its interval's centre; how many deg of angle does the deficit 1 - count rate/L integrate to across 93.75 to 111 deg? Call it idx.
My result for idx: 8.4 deg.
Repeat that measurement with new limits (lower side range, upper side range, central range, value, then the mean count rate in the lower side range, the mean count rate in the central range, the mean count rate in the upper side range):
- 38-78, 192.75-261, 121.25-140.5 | 1.53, 34.2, 30.5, 31.7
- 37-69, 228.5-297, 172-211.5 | -0.03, 34.5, 32.7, 31.7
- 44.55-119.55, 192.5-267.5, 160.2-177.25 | -1.76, 27.4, 33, 31.7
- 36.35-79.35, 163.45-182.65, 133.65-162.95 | 1.22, 34.2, 32.3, 33.6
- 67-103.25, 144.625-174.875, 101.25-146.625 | 7.21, 27.4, 25.4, 32.5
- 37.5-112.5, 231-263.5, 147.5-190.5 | -3.84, 28.7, 32.8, 31.2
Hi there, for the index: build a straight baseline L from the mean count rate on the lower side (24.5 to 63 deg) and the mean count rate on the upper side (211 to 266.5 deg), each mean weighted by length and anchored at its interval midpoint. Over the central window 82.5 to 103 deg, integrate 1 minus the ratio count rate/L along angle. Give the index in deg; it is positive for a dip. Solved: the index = 6.5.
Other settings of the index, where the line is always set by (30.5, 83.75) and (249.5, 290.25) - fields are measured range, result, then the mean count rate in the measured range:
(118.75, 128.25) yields 1.7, 27.4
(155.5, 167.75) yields 0.4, 32.1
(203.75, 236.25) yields 0.7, 31.8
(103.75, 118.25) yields 7.0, 17.3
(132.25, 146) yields 0.3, 32.6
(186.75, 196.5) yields 0.1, 32.4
